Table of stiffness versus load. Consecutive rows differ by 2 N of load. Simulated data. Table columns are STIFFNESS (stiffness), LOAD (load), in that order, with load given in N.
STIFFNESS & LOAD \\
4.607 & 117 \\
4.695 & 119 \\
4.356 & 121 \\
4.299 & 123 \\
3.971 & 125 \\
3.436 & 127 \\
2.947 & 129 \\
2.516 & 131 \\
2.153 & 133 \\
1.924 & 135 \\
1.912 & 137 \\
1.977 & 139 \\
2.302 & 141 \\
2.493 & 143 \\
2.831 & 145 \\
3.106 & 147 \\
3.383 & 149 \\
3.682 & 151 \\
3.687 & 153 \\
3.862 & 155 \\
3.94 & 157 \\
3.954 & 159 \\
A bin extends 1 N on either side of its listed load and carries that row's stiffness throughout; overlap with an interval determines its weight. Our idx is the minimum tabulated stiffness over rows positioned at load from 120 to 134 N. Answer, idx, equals 2.153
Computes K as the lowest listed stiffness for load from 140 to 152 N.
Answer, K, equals 2.302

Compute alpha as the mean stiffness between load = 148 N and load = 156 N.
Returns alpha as 3.65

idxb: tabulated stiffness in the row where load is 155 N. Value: 3.862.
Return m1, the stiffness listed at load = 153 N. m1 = 3.687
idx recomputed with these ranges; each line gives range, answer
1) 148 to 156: 3.383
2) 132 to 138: 1.912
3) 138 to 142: 1.977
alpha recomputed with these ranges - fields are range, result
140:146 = 2.54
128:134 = 2.54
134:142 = 2.03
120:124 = 4.33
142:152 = 3.1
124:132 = 3.22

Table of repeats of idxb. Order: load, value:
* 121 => 4.356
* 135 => 1.924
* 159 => 3.954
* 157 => 3.94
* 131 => 2.516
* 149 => 3.383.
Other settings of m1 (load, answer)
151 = 3.682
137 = 1.912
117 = 4.607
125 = 3.971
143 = 2.493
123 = 4.299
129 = 2.947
